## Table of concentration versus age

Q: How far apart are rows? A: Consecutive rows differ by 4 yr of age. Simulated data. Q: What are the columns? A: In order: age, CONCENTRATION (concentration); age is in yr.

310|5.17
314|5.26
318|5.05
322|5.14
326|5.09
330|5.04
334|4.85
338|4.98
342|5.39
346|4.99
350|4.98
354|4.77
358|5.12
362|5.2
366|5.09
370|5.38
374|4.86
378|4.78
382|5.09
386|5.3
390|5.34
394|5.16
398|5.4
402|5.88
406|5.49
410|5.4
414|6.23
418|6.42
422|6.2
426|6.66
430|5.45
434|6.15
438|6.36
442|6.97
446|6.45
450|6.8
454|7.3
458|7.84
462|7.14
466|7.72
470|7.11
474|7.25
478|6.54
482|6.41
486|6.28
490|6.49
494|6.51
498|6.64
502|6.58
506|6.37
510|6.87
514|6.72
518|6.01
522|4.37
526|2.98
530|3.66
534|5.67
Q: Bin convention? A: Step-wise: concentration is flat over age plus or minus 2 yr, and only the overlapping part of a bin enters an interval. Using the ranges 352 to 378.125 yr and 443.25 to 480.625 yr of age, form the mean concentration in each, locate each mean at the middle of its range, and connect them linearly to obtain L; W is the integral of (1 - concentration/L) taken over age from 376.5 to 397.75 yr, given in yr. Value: 1.4 yr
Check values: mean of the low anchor 5.05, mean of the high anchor 7.11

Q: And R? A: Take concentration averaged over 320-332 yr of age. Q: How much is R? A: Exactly 5.09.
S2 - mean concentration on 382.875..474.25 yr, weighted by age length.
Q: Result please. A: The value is 6.32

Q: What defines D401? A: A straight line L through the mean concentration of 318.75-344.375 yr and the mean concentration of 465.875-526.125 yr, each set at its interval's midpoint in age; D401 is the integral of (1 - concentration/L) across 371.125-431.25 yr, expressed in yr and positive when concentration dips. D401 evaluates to 0.6 yr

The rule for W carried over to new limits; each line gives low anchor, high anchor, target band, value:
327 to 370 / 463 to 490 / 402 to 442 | 0.13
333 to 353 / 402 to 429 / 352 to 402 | 3.14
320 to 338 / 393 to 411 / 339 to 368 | 0.59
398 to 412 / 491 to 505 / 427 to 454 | -2.26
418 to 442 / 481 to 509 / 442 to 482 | -4.51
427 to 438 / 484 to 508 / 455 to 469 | -2.94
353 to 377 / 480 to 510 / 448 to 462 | -2.84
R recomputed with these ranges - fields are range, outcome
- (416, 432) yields 6.18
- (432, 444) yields 6.49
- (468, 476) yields 7.18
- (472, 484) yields 6.73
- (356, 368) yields 5.14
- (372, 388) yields 5.01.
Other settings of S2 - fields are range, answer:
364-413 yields 5.28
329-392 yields 5.07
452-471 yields 7.44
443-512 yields 6.84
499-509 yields 6.53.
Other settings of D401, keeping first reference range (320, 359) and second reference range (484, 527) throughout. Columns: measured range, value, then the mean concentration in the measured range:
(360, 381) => 0.6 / 5.06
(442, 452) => -1.8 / 6.69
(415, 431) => -2.0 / 6.23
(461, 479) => -4.2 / 7.19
